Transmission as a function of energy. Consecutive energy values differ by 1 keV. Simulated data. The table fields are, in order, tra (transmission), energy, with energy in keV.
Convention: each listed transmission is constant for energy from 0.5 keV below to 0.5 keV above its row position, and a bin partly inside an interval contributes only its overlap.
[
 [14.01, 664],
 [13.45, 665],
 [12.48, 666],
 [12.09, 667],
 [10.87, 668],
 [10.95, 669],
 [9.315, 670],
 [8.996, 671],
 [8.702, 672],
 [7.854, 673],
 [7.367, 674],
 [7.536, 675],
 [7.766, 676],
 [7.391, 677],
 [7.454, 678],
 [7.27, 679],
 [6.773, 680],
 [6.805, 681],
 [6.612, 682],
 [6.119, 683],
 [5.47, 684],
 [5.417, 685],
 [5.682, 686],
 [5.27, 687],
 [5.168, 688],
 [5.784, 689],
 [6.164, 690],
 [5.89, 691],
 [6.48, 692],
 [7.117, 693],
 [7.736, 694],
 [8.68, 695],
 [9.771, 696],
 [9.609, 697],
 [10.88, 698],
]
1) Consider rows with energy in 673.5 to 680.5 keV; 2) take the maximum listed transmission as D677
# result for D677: 7.766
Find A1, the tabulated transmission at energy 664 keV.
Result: 14.01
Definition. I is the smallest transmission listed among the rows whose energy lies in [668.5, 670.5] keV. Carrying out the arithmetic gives 9.315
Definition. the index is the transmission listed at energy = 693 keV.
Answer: 7.117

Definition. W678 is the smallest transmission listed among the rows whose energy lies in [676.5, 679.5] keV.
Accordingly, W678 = 7.27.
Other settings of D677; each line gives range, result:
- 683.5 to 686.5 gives 5.682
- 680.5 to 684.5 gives 6.805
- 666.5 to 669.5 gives 12.09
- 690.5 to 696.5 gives 9.771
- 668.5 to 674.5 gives 10.95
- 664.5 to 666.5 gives 13.45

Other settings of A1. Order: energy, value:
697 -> 9.609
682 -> 6.612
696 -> 9.771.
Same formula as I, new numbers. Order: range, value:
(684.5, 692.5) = 5.168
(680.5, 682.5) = 6.612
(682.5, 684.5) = 5.47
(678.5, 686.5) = 5.417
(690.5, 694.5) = 5.89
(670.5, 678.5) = 7.367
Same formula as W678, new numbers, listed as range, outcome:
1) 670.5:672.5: 8.702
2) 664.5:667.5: 12.09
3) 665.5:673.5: 7.854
